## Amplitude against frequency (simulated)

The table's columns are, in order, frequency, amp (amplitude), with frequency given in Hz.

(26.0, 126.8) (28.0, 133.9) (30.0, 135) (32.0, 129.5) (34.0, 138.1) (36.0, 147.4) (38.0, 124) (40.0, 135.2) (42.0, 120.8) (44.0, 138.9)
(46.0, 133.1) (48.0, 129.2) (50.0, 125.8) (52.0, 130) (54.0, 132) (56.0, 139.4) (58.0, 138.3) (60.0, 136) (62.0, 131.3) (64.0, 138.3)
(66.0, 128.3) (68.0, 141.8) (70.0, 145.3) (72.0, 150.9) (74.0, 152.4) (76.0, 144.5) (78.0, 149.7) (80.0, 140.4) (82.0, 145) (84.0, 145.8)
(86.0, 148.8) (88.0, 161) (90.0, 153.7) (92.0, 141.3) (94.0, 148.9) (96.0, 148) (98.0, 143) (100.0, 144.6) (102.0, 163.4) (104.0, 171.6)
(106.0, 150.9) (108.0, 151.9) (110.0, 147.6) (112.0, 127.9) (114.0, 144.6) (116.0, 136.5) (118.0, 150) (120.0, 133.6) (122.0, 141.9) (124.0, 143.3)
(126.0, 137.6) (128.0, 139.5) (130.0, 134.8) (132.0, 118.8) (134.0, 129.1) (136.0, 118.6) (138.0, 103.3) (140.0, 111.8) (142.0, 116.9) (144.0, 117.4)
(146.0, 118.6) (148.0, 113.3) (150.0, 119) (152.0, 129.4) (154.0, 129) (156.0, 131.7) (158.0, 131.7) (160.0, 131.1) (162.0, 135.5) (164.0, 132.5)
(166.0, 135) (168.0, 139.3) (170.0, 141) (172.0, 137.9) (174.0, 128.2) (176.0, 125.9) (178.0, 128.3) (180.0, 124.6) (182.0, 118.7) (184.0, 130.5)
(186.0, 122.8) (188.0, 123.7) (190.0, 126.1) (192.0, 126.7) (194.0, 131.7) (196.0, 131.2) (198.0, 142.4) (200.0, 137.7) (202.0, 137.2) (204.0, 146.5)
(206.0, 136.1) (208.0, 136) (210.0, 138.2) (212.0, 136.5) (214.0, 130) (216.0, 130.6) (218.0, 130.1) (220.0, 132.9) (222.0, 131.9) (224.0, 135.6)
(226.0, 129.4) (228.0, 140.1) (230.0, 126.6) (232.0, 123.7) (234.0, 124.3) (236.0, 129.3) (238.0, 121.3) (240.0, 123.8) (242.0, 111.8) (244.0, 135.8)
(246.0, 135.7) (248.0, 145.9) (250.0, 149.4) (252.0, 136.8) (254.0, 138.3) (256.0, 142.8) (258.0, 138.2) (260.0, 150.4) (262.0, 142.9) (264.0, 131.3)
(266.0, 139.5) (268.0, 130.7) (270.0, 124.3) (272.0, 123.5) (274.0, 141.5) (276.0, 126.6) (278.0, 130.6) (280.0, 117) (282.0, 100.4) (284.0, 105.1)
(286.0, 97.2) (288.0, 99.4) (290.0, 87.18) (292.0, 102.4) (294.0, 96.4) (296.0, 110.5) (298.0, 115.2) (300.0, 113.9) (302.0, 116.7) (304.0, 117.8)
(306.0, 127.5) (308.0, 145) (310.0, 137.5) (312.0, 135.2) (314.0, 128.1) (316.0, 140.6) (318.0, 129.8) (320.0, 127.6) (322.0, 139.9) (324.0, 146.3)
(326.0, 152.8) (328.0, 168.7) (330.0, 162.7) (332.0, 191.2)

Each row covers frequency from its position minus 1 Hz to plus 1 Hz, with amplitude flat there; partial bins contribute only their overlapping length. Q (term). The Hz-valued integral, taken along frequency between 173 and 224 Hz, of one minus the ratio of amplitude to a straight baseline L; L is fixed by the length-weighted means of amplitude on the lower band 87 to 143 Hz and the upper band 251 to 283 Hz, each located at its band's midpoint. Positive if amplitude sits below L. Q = 1.5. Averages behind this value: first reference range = 140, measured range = 131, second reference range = 132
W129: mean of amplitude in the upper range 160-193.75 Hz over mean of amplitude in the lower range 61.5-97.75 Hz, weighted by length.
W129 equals 0.89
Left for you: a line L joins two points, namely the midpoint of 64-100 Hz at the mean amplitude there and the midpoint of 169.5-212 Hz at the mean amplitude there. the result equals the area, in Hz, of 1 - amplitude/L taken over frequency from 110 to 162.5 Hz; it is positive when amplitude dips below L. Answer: 3.8 Hz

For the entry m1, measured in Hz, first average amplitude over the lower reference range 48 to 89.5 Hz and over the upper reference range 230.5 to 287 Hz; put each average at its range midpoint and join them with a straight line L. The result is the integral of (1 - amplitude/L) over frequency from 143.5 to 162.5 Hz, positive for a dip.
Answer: 1.4 Hz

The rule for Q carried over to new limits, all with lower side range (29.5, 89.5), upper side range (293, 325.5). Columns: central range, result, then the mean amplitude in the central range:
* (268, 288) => 1.6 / 118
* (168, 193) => 0.9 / 128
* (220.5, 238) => 0.2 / 130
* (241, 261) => -1.3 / 139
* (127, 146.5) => 2.0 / 121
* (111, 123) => -0.3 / 139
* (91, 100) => -0.5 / 145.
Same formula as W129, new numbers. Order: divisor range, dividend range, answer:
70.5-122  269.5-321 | 0.81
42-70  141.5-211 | 0.97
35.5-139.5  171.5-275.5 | 0.95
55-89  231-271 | 0.93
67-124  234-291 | 0.86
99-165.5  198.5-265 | 1.01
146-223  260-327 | 0.95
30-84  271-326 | 0.88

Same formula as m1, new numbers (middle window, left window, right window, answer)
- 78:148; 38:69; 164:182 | -3.5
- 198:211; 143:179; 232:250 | -1.0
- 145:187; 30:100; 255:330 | 1.7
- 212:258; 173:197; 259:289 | -2.6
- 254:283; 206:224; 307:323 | 0.6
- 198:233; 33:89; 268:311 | -3.0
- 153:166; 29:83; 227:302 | -0.1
